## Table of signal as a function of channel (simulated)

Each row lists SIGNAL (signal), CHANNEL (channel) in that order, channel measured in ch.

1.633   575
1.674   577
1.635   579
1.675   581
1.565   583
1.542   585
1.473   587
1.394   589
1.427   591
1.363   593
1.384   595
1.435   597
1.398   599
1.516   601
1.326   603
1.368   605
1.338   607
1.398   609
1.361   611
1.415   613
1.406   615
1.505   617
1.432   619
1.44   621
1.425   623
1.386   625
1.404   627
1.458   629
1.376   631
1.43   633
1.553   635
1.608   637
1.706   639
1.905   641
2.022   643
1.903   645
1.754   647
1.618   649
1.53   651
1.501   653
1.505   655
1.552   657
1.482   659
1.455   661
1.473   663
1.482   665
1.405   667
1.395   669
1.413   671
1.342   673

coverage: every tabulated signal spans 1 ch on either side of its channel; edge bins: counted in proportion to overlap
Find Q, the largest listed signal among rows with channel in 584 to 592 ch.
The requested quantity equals 1.542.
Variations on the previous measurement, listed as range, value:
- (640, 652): 2.022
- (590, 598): 1.435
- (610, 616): 1.415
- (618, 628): 1.44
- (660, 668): 1.482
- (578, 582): 1.675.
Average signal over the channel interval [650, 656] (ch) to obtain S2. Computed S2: 1.51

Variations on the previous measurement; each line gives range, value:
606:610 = 1.37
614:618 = 1.46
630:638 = 1.49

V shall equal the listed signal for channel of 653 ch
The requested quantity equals 1.501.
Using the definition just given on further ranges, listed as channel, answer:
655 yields 1.505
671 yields 1.413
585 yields 1.542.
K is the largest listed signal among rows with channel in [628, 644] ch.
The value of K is 2.022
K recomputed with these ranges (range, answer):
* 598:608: 1.516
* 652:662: 1.552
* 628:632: 1.458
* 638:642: 1.905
